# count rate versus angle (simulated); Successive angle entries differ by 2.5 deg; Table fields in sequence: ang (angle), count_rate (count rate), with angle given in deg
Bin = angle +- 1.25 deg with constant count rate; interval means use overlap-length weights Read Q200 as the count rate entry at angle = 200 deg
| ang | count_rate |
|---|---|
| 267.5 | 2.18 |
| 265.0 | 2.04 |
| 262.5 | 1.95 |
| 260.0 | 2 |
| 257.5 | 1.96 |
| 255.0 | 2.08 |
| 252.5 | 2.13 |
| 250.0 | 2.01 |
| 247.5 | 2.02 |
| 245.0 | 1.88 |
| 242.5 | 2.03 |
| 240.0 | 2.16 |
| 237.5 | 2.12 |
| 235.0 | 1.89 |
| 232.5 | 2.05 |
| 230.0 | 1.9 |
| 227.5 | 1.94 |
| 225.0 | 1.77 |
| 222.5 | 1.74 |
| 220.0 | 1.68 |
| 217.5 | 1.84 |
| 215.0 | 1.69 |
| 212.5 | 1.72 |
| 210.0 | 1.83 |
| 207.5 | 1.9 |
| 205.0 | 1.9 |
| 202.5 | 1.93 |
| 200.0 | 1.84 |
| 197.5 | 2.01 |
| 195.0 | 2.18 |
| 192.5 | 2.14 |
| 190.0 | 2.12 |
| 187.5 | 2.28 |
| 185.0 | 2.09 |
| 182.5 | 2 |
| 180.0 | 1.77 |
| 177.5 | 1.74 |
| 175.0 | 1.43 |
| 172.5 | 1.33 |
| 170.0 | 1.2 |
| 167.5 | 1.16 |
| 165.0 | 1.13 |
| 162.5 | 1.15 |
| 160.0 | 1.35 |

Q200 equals 1.84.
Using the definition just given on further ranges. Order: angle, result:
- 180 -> 1.77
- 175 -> 1.43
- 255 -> 2.08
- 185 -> 2.09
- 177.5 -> 1.74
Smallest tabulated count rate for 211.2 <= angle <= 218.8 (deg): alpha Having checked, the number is 1.69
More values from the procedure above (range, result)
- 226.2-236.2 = 1.89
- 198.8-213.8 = 1.72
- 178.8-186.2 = 1.77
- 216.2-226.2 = 1.68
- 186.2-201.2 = 1.84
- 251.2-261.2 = 1.96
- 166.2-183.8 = 1.16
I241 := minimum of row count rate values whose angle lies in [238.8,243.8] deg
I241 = 2.03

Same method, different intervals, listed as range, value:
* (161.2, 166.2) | 1.13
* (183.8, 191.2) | 2.09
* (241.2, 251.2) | 1.88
